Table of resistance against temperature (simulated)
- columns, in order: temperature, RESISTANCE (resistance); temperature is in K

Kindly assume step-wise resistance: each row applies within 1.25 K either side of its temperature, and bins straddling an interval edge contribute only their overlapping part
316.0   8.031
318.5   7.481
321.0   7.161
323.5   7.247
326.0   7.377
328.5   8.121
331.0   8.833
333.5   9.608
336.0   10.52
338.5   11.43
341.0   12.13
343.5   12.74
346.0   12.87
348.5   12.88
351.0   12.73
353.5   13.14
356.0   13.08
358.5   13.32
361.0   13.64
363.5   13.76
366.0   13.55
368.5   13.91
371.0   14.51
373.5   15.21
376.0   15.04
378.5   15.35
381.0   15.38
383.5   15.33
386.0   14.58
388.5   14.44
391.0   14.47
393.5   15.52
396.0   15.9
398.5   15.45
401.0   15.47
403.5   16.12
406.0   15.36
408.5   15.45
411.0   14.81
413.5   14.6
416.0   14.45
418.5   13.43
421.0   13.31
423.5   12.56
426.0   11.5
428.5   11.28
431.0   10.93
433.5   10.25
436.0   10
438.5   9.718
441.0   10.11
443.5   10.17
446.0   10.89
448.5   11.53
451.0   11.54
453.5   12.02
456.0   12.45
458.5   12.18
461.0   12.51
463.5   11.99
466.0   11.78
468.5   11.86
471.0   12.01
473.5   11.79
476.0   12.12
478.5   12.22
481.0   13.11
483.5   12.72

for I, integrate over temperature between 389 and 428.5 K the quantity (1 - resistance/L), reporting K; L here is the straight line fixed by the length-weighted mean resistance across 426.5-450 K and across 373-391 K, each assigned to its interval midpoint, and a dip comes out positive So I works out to -4.7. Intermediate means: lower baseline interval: 15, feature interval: 14.5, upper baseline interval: 10.6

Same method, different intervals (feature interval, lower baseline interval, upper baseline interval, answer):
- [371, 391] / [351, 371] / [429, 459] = -3.2 K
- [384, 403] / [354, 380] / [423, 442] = -3.6 K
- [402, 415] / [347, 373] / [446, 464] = -2.6 K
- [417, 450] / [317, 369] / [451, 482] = 1.8 K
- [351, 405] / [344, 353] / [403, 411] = -1.6 K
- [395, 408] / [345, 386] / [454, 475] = -2.3 K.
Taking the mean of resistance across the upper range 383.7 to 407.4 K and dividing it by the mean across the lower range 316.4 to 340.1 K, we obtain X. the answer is 1.8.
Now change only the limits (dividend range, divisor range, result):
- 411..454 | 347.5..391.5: 0.83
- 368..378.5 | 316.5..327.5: 2.00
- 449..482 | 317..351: 1.21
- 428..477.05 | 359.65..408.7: 0.76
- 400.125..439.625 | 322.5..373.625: 1.10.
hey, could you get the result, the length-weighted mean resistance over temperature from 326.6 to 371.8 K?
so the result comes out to 12.2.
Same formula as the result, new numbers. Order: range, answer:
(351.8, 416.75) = 14.7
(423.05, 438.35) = 10.9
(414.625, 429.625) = 12.8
